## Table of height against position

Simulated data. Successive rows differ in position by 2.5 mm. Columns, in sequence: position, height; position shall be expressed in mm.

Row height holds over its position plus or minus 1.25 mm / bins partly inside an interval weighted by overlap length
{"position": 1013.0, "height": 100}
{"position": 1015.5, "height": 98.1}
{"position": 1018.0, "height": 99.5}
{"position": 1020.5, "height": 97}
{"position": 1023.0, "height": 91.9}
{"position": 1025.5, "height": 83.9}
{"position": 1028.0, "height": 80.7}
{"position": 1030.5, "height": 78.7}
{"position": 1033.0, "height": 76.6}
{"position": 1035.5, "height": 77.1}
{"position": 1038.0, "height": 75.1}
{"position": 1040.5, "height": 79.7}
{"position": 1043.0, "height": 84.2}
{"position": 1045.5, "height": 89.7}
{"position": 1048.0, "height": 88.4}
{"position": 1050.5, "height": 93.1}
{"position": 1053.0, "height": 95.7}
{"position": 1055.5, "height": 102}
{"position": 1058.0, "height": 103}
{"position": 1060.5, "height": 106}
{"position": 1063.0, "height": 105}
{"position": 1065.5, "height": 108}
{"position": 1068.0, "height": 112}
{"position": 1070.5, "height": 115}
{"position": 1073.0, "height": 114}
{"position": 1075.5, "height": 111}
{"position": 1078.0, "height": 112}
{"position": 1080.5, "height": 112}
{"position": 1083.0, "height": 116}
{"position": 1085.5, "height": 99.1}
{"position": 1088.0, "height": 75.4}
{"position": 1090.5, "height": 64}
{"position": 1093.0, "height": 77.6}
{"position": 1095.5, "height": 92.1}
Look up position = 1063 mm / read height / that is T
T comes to 105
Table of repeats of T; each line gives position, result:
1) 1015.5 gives 98.1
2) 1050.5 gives 93.1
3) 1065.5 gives 108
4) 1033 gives 76.6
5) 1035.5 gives 77.1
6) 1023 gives 91.9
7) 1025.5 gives 83.9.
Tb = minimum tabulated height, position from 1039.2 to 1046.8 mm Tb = 79.7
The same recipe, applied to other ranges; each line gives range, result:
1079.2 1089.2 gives 75.4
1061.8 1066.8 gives 105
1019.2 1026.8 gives 83.9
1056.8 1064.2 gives 103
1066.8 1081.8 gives 111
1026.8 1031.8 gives 78.7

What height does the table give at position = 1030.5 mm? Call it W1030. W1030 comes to 78.7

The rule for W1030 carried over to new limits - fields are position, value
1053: 95.7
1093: 77.6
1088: 75.4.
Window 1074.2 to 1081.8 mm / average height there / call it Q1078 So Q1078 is 112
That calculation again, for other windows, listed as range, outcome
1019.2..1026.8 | 90.9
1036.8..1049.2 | 83.4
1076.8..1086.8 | 110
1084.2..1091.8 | 79.7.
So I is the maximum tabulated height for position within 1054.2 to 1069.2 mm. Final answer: 112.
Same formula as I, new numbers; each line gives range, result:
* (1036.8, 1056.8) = 102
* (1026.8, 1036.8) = 80.7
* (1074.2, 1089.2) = 116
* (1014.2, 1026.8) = 99.5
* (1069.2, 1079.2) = 115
